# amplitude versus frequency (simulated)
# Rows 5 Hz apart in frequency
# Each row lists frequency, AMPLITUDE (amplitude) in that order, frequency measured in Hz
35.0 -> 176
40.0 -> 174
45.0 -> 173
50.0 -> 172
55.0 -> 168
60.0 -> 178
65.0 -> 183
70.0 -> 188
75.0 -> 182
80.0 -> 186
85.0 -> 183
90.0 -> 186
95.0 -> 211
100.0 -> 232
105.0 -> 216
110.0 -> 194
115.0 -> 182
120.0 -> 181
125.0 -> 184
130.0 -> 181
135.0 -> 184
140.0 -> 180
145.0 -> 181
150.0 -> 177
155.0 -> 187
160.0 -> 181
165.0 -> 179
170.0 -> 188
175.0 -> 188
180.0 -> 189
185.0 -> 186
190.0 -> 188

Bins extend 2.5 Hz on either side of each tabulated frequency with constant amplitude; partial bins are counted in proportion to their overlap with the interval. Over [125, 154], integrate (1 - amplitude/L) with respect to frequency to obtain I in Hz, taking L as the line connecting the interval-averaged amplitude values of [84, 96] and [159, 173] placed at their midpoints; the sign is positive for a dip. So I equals 0.8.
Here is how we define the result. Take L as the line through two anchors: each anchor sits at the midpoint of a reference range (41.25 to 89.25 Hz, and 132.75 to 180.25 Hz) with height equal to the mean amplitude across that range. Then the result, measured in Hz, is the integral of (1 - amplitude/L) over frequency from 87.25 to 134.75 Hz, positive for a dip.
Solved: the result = -3.8 Hz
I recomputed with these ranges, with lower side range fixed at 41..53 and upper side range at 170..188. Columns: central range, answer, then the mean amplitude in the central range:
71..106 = -4.1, 198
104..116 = -1.1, 197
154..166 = 0.2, 182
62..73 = -0.6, 185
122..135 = -0.1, 183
